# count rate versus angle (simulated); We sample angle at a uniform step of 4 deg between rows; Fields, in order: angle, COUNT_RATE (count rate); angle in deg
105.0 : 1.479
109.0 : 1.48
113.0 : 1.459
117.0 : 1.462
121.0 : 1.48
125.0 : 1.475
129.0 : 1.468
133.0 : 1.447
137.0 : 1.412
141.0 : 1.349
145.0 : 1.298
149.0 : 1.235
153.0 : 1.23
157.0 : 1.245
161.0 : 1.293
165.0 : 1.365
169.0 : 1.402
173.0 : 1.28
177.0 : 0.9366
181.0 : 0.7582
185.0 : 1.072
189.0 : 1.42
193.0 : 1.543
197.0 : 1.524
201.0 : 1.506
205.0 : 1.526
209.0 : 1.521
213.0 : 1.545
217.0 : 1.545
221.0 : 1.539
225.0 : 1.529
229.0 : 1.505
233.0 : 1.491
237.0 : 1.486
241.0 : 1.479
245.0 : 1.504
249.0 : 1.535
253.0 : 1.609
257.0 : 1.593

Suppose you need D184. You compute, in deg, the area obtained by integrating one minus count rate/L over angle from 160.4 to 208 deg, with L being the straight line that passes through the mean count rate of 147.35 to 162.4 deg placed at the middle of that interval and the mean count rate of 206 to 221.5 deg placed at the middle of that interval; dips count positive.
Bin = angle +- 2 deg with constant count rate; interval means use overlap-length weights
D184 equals 2.98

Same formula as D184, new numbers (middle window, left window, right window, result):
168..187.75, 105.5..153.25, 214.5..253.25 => 5.04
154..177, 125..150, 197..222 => 2.54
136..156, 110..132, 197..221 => 2.54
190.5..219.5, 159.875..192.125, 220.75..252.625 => -3.88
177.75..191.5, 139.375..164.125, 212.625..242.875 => 2.94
